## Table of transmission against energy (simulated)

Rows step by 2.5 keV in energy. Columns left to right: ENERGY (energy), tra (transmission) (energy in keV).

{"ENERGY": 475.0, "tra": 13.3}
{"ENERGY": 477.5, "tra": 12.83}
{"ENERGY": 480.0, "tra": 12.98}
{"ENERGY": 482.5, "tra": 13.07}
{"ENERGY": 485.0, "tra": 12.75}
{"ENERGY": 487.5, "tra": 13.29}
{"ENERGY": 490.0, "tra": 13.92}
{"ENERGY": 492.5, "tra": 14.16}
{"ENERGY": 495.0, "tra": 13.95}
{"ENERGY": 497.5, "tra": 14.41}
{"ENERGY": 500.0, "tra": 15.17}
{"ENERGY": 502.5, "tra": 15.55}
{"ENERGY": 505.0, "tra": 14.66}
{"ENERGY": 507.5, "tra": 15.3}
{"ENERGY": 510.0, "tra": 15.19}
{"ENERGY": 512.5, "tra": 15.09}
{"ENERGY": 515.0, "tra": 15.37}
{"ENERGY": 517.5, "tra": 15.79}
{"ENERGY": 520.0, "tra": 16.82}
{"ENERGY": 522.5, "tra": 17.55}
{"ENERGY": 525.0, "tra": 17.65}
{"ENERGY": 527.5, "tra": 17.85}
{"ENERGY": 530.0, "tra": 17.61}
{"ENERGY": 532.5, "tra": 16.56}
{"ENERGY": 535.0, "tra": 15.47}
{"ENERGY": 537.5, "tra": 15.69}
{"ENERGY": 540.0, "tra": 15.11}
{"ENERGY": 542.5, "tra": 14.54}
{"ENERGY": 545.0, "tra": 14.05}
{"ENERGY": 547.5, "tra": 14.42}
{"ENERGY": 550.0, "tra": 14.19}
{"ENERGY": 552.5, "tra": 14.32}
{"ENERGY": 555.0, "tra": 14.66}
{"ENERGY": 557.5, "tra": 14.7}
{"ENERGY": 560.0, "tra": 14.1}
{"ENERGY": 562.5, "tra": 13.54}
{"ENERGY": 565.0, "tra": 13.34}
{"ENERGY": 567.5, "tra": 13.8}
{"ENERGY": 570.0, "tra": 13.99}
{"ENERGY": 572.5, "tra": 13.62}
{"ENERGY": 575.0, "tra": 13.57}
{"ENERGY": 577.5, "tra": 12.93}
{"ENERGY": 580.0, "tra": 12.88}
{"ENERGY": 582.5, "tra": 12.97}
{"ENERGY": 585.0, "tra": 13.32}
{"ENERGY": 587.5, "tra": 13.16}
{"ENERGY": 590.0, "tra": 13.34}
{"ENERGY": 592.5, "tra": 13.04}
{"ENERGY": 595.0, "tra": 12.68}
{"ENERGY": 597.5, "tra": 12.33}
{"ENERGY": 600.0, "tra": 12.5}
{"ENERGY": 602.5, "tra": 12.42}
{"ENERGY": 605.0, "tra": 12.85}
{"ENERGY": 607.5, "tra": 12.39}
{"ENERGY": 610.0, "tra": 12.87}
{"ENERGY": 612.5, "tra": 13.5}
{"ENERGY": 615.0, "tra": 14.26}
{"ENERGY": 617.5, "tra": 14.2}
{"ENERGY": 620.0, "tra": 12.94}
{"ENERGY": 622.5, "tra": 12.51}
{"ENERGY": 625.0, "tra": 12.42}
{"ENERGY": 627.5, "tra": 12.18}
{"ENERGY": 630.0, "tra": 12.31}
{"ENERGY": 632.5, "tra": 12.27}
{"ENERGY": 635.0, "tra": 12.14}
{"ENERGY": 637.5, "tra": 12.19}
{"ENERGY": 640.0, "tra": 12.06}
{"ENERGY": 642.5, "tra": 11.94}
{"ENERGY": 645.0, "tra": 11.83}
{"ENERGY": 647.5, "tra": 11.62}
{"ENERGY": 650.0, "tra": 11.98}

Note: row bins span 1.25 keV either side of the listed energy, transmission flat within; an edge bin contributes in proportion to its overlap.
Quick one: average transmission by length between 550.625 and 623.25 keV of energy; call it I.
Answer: 13.3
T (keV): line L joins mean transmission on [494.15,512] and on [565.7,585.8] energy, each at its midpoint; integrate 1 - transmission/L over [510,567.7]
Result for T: -4.7 keV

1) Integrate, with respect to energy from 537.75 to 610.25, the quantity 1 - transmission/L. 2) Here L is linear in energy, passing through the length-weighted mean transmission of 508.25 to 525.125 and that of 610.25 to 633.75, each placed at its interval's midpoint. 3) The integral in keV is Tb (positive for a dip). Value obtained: 4.2 keV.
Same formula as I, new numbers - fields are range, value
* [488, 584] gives 14.8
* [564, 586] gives 13.4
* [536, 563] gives 14.5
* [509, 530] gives 16.5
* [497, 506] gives 15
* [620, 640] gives 12.3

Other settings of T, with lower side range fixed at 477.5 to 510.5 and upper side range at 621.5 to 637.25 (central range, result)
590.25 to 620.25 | -0.95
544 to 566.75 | -1.46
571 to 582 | -0.21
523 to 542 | -4.09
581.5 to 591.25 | -0.25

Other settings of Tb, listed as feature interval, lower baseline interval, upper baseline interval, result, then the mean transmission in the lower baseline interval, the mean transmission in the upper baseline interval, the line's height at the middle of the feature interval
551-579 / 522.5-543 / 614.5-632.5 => 2.4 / 16.5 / 12.9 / 15.2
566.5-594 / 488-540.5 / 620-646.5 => 0.8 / 15.6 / 12.2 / 13.7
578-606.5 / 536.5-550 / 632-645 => 1.0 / 14.7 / 12.1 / 13.4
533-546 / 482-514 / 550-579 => -0.9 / 14.4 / 13.9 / 14.1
